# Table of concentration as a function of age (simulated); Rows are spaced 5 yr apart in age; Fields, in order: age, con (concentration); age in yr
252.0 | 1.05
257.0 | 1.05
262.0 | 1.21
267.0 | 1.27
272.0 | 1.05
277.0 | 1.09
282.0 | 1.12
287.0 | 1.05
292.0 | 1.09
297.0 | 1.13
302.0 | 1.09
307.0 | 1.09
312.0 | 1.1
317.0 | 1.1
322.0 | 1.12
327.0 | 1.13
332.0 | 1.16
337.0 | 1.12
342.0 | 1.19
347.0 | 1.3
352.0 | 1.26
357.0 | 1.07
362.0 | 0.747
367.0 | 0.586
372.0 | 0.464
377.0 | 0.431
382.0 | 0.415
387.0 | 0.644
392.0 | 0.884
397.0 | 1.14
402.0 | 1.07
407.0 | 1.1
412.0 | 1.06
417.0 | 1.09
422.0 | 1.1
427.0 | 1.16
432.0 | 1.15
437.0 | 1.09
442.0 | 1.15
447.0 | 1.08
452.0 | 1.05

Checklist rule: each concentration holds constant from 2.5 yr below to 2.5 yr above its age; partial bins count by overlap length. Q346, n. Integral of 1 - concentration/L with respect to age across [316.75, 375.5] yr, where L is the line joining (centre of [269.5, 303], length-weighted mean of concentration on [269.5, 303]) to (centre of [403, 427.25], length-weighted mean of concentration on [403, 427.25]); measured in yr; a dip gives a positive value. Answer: 4.51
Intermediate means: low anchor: 1.09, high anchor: 1.09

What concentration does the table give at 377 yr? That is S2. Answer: 0.431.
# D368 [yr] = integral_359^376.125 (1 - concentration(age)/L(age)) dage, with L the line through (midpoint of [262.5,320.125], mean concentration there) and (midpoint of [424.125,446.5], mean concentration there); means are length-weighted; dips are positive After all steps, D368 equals 8.0 yr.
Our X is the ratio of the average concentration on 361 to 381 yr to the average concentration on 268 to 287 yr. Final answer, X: 0.49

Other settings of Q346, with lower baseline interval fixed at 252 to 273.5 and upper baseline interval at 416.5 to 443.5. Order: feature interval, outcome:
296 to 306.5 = 0.3 yr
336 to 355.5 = -1.5 yr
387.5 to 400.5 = 1.9 yr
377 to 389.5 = 6.9 yr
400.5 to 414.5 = 0.6 yr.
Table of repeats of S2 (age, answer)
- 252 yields 1.05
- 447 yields 1.08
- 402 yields 1.07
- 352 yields 1.26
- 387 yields 0.644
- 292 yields 1.09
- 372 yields 0.464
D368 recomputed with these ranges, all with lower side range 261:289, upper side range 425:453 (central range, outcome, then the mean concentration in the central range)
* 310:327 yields 0.2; 1.11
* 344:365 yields 0.7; 1.08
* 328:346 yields -0.7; 1.17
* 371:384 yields 8.0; 0.434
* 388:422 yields 2.3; 1.04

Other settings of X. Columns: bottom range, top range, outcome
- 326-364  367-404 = 0.63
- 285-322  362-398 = 0.58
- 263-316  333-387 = 0.77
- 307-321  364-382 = 0.45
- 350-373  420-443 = 1.35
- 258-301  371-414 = 0.72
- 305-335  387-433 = 0.95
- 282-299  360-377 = 0.52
